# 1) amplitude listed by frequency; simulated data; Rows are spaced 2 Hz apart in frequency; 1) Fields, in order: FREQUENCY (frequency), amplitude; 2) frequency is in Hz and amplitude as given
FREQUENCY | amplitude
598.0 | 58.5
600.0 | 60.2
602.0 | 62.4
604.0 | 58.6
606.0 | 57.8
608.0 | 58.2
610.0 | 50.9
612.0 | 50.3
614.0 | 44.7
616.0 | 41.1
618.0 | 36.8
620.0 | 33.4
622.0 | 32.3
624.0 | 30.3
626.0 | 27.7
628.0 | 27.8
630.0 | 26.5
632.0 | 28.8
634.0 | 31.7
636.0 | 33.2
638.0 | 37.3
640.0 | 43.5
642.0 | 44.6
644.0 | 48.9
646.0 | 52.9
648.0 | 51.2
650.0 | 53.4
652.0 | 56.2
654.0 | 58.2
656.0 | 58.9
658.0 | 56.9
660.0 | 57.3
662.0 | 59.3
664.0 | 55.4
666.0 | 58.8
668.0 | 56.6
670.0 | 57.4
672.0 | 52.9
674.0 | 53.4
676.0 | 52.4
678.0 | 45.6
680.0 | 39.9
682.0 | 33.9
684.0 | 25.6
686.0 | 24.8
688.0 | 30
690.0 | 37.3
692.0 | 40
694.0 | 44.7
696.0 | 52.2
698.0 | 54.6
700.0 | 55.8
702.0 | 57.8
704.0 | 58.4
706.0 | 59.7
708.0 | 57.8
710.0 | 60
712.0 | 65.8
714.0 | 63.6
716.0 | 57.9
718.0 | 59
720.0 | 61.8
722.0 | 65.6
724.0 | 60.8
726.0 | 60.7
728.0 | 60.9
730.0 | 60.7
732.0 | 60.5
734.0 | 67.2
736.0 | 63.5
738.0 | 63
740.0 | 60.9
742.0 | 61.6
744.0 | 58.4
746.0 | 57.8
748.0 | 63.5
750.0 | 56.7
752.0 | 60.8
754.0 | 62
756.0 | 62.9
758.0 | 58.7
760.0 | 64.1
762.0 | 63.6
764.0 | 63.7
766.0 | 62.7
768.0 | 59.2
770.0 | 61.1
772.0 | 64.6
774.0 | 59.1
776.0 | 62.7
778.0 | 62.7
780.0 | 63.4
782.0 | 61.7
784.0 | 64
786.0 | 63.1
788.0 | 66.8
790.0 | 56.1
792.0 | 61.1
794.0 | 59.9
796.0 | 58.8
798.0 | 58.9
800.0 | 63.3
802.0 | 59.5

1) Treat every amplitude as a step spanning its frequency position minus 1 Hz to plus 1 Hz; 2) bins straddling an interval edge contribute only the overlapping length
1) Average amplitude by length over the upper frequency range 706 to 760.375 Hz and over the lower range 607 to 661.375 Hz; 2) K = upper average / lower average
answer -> 1.4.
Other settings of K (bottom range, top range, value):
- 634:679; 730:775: 1.19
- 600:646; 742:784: 1.47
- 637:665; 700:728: 1.15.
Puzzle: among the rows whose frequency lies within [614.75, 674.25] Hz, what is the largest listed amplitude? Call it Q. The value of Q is 59.3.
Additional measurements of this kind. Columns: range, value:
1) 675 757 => 67.2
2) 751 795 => 66.8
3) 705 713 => 65.8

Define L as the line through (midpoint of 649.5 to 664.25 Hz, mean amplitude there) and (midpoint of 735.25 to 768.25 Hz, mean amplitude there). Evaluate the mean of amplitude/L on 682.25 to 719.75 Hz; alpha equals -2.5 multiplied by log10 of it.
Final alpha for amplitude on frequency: 0.18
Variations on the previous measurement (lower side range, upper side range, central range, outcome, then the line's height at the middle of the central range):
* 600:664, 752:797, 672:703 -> 0.20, 52.1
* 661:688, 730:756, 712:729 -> -0.09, 56.6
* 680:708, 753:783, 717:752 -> -0.14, 54.2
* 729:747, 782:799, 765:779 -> -0.01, 61.3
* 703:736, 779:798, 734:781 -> 0.00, 61.4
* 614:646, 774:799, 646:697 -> -0.15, 42.6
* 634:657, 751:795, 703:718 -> -0.10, 55.2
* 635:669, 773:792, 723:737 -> -0.07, 58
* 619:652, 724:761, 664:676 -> -0.21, 45.7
